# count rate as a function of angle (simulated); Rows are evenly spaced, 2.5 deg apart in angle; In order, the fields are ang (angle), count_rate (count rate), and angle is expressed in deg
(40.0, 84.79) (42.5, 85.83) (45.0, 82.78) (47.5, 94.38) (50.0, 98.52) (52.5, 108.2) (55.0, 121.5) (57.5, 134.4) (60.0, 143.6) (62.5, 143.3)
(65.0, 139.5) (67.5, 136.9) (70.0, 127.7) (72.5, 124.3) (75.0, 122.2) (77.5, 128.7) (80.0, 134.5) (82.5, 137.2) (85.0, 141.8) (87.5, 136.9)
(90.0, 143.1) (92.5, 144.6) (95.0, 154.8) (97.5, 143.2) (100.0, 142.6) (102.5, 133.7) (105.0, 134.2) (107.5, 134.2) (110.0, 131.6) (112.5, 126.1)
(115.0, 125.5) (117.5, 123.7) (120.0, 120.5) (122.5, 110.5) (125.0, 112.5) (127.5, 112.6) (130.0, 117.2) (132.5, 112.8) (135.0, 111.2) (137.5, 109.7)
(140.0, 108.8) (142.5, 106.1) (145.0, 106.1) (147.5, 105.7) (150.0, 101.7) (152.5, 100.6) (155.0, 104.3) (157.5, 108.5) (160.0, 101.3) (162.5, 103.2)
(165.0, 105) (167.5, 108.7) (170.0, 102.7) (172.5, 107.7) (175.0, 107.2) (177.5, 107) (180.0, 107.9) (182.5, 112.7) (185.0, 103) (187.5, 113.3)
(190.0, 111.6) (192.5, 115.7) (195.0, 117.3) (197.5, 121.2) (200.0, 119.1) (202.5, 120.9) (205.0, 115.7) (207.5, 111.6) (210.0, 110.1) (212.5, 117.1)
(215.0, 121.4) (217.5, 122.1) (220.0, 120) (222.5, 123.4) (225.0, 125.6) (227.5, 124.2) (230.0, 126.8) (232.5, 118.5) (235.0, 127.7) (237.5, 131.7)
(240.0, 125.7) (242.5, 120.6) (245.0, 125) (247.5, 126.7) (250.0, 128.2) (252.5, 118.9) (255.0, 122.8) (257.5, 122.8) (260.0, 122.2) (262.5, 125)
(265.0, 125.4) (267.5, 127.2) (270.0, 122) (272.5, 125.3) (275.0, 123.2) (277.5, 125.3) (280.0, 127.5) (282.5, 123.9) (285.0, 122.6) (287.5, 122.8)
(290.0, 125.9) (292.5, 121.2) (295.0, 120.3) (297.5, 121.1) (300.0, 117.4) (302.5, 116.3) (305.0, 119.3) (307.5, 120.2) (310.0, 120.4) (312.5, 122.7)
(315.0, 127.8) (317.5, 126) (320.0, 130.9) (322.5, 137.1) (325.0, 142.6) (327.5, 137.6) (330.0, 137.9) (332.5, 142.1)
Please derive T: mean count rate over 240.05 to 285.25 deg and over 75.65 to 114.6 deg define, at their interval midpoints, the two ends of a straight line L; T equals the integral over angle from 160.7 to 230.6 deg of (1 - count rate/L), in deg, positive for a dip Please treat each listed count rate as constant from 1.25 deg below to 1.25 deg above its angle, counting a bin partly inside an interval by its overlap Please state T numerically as 8.21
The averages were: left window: 137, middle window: 114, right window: 124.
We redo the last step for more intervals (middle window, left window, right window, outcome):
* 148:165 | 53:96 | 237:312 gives 3.5 deg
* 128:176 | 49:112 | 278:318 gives 8.5 deg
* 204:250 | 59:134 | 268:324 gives 1.5 deg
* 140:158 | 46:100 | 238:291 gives 3.3 deg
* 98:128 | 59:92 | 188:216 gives 0.8 deg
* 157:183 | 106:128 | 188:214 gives 2.6 deg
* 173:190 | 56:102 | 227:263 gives 2.7 deg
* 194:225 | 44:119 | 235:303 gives 1.7 deg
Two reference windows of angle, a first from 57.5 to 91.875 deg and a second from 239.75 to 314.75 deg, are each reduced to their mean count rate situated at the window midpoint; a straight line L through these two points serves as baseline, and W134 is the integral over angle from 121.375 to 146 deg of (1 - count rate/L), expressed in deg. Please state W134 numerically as 3.93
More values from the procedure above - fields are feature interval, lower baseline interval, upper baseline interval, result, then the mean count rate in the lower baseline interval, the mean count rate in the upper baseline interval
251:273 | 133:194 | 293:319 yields -1.2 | 107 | 121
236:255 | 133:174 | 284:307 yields -1.6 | 106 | 121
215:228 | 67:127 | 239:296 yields 0.3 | 132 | 124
